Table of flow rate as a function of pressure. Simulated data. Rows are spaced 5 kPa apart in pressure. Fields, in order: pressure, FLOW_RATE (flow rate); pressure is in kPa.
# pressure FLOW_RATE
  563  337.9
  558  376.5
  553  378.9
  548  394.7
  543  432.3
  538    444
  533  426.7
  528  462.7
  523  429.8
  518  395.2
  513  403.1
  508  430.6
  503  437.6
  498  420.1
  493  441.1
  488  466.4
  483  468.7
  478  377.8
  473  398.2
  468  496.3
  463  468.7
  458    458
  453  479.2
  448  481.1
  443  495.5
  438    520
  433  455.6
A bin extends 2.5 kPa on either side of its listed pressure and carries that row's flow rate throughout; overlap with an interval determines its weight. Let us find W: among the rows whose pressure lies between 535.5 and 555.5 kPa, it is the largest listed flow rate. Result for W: 444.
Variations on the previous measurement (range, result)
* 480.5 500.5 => 468.7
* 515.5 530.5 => 462.7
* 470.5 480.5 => 398.2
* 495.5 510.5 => 437.6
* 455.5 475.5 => 496.3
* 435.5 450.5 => 520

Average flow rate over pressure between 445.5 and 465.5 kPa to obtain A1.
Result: 472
